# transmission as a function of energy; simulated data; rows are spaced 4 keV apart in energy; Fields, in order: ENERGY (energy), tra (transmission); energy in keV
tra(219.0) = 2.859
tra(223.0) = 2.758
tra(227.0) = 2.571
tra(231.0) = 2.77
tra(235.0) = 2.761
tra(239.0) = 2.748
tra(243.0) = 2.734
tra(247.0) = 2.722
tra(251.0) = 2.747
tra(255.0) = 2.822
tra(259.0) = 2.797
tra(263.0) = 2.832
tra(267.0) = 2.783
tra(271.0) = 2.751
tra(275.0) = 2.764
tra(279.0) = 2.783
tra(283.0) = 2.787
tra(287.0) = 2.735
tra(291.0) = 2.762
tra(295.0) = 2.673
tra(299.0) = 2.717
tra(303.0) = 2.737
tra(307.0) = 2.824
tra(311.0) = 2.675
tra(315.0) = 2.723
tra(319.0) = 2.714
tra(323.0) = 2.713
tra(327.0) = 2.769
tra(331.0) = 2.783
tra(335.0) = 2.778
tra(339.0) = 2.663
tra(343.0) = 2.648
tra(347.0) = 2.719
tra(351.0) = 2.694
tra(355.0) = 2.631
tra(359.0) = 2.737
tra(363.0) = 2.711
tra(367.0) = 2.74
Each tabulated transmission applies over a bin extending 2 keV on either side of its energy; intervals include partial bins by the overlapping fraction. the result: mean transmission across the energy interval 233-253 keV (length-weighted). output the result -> 2.74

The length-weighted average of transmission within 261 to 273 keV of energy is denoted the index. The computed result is 2.79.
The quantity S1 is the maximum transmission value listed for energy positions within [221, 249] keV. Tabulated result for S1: 2.77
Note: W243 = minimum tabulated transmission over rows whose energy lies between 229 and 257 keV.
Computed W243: 2.722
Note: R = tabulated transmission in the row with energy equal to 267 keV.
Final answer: 2.783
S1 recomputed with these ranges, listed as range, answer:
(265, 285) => 2.787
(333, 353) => 2.778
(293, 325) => 2.824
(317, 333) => 2.783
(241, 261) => 2.822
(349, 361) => 2.737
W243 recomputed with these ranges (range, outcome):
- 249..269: 2.747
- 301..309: 2.737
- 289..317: 2.673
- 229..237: 2.761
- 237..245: 2.734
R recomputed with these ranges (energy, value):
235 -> 2.761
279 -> 2.783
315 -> 2.723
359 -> 2.737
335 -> 2.778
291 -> 2.762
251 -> 2.747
